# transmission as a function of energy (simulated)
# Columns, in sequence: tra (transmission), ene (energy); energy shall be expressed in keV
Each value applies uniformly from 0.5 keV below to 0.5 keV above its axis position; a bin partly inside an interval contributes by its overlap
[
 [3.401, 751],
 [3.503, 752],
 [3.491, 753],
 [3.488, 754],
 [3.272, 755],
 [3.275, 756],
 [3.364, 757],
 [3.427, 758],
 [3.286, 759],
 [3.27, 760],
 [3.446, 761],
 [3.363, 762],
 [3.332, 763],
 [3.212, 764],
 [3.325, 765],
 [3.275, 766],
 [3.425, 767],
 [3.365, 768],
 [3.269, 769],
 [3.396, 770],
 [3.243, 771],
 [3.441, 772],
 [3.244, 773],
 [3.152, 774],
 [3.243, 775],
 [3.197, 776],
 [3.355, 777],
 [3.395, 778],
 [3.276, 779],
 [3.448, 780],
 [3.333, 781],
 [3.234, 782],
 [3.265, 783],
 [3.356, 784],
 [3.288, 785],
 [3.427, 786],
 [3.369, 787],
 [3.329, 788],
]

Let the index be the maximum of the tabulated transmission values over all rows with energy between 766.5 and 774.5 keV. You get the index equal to 3.441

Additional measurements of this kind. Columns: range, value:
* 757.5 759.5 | 3.427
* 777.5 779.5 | 3.395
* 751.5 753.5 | 3.503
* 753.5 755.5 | 3.488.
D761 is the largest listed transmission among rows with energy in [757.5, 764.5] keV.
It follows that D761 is 3.446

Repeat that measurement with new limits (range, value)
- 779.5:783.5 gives 3.448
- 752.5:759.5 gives 3.491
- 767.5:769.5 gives 3.365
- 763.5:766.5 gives 3.325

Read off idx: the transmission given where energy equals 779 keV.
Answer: 3.276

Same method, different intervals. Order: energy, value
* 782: 3.234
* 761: 3.446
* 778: 3.395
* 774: 3.152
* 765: 3.325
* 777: 3.355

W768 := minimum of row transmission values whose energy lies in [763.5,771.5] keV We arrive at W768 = 3.212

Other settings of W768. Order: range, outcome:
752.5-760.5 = 3.27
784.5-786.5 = 3.288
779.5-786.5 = 3.234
